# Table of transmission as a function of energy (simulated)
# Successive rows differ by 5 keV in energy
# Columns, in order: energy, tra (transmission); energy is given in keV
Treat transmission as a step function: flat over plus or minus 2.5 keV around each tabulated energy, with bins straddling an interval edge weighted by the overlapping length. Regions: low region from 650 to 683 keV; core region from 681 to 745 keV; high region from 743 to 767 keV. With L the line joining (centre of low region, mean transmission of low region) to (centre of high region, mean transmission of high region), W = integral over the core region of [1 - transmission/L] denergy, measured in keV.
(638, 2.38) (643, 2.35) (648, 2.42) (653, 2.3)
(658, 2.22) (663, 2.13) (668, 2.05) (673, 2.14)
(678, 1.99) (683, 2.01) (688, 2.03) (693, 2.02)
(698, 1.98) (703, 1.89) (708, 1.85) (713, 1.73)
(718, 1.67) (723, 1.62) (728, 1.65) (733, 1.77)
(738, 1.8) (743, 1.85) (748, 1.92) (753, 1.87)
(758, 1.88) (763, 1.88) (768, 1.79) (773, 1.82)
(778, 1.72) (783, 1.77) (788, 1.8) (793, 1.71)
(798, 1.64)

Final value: 5.3 keV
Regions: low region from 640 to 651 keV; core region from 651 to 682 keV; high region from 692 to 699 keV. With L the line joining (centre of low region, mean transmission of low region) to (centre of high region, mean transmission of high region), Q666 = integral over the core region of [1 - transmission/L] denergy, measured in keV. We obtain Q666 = 1.3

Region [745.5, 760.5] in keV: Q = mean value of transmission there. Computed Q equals 1.89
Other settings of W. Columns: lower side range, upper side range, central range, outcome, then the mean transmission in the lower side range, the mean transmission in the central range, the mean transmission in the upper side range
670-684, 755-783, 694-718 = 1.5 keV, 2.05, 1.85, 1.81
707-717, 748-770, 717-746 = 1.2 keV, 1.76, 1.73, 1.86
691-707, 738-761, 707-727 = 2.3 keV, 1.95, 1.7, 1.87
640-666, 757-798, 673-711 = 2.7 keV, 2.28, 1.98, 1.78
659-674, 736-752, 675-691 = 0.4 keV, 2.11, 2.01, 1.86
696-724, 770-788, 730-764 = -1.2 keV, 1.8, 1.85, 1.77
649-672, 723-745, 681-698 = 0.0 keV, 2.19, 2.01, 1.75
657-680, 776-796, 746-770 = -0.5 keV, 2.1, 1.87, 1.75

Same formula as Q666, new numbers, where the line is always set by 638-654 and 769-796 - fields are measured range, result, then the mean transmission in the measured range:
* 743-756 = 0.2 keV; 1.89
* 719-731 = 2.2 keV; 1.65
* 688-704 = 1.2 keV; 1.98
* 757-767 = -0.1 keV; 1.87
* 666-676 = 0.7 keV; 2.09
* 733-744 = 0.8 keV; 1.81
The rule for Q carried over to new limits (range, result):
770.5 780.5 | 1.77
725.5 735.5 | 1.71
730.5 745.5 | 1.81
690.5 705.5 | 1.96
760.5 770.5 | 1.83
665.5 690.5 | 2.04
